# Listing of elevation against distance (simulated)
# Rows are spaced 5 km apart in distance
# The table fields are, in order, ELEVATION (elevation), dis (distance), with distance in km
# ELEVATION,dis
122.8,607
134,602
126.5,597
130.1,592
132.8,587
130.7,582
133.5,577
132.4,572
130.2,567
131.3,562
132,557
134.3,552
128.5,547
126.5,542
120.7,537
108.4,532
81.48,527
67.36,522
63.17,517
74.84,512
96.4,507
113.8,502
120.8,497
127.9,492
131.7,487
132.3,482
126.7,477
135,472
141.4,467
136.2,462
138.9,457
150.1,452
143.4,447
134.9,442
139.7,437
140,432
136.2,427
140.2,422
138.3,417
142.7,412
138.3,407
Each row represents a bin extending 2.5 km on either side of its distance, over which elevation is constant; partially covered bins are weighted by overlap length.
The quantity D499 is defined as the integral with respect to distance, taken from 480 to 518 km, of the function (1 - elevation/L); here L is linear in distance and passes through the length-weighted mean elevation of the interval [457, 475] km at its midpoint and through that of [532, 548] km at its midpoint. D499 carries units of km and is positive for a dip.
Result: 6.4 km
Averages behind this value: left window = 137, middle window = 109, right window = 122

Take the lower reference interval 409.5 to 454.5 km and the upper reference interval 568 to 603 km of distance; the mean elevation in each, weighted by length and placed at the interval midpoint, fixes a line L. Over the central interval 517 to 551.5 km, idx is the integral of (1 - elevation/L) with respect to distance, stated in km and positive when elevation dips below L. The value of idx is 7.7 km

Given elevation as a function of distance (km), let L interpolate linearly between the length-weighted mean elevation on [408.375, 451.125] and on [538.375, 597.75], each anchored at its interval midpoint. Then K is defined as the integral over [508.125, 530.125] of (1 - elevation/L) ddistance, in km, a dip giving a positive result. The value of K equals 9.79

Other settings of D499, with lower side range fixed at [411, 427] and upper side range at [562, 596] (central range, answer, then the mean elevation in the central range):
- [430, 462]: -0.6 km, 141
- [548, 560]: 0.0 km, 132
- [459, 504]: 2.2 km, 130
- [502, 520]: 7.0 km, 82.8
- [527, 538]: 2.3 km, 106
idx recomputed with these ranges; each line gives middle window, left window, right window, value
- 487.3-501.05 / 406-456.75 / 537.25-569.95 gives 1.1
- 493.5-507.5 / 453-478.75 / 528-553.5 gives 1.7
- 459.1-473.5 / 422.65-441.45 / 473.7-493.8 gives -0.5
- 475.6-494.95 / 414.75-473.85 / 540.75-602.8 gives 1.0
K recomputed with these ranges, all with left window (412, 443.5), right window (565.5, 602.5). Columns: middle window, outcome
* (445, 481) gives -0.4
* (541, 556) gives 0.3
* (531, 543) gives 1.3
